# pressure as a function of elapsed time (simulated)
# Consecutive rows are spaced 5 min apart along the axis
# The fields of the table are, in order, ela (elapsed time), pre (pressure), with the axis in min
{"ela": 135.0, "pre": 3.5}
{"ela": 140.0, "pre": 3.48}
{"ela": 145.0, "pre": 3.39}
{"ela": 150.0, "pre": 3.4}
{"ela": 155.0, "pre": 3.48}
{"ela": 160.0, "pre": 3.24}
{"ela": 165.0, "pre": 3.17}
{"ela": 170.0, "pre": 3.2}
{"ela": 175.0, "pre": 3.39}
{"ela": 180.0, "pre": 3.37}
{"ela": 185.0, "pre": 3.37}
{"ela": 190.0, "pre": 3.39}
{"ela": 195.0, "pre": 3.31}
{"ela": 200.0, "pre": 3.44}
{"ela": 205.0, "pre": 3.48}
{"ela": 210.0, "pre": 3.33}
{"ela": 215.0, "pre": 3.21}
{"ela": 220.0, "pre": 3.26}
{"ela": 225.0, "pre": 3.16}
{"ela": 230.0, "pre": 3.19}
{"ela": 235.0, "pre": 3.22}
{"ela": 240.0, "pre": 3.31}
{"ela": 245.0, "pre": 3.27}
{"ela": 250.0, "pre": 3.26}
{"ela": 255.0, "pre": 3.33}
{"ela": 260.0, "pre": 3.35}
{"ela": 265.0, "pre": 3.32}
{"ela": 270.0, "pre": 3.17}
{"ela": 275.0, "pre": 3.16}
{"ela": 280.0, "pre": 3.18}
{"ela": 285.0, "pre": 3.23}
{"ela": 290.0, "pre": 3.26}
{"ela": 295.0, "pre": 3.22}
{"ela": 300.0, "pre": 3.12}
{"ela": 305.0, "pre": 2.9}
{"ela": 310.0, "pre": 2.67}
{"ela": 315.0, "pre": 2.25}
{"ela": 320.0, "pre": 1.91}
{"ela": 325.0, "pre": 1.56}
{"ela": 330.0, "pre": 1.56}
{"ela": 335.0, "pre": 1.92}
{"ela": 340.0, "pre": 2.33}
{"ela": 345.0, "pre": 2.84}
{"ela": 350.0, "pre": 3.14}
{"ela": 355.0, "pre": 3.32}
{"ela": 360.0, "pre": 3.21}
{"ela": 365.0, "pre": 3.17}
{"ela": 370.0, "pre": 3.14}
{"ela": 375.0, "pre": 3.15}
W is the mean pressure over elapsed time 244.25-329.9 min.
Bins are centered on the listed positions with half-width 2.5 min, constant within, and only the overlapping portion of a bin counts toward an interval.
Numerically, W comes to 2.91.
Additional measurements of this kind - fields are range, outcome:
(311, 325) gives 2.05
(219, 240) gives 3.22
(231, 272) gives 3.28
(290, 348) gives 2.43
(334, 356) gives 2.72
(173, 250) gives 3.31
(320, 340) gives 1.79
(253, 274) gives 3.28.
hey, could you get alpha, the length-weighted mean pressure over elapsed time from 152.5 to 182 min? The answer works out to 3.31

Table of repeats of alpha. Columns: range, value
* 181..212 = 3.39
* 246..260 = 3.3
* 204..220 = 3.31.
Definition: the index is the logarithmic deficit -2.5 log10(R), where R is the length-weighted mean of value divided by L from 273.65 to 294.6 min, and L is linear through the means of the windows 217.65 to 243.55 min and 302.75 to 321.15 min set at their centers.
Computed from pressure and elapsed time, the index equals -0.18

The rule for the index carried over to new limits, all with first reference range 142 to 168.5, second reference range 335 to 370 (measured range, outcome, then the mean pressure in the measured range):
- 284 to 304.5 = -0.04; 3.18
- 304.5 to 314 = 0.13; 2.68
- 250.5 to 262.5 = -0.07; 3.33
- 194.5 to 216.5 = -0.04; 3.36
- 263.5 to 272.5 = -0.04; 3.24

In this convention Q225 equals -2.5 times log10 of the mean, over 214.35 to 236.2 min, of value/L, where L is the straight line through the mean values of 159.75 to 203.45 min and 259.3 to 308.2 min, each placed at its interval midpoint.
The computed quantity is 0.02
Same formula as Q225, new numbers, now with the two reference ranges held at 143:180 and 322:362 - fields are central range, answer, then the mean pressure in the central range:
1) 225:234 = -0.06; 3.19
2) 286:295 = -0.19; 3.24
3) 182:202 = -0.06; 3.38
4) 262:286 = -0.15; 3.21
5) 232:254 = -0.12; 3.27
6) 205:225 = -0.07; 3.28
